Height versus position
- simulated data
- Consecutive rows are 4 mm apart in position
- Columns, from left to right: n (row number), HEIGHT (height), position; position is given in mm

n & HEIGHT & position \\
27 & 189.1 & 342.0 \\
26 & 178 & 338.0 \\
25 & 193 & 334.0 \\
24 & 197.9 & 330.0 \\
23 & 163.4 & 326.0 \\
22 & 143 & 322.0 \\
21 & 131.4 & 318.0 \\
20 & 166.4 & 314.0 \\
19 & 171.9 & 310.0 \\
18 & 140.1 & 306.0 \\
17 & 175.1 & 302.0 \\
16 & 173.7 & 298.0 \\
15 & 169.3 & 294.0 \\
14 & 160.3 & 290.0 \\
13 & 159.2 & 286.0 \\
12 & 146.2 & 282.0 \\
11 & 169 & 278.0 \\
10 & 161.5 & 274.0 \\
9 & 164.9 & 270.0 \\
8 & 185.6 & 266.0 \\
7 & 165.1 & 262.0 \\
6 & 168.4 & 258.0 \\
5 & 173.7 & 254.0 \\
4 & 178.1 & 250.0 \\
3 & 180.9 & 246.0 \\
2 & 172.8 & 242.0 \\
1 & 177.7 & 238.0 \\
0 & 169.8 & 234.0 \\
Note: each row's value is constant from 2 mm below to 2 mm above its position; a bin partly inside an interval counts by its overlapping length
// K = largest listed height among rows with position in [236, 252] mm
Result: 180.9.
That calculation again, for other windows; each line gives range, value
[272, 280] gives 169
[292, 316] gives 175.1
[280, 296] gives 169.3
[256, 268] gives 185.6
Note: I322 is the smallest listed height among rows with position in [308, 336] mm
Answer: 131.4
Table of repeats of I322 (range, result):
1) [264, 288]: 146.2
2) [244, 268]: 165.1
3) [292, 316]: 140.1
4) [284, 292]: 159.2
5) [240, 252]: 172.8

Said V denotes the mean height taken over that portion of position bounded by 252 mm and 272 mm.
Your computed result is 172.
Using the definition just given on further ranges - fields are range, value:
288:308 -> 164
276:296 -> 161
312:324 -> 147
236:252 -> 177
